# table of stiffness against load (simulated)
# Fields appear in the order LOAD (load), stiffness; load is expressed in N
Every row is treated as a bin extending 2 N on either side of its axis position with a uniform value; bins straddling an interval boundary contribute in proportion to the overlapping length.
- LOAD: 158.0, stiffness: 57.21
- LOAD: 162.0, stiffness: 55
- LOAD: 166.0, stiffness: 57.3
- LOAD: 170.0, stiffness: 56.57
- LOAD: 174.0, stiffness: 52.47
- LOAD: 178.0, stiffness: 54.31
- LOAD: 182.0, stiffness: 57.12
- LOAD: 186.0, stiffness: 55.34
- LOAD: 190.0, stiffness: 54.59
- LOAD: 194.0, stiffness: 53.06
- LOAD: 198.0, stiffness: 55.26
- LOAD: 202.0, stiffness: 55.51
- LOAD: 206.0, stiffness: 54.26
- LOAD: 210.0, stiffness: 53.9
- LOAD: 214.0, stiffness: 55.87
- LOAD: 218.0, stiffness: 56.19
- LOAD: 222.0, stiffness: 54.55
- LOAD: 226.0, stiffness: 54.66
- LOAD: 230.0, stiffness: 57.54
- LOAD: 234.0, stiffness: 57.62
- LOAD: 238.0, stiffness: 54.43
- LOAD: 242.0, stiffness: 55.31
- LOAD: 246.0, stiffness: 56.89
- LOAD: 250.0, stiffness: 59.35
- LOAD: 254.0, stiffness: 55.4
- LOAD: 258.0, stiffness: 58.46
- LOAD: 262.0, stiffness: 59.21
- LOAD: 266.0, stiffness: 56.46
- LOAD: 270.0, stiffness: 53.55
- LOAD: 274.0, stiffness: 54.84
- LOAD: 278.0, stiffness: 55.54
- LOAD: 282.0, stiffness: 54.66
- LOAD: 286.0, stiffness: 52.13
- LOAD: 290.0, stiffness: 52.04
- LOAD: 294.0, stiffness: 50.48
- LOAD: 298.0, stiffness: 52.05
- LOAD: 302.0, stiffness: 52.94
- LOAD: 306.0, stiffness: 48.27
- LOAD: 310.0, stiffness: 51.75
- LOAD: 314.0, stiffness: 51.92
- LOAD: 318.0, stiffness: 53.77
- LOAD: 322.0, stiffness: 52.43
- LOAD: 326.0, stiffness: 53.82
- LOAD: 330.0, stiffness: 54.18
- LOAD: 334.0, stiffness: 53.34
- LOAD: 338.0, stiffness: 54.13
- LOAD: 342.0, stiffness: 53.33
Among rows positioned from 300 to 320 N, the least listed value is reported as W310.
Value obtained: 48.27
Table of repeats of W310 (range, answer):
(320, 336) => 52.43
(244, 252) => 56.89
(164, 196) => 52.47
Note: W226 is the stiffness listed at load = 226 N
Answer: 54.66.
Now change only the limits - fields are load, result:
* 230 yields 57.54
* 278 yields 55.54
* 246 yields 56.89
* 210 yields 53.9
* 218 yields 56.19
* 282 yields 54.66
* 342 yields 53.33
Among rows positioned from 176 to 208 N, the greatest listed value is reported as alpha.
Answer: 57.12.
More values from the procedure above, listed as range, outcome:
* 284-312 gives 52.94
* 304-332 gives 54.18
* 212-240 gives 57.62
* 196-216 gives 55.87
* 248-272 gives 59.35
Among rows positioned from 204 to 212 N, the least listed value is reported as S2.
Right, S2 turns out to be 53.9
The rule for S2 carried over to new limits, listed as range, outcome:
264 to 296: 50.48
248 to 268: 55.4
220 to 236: 54.55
